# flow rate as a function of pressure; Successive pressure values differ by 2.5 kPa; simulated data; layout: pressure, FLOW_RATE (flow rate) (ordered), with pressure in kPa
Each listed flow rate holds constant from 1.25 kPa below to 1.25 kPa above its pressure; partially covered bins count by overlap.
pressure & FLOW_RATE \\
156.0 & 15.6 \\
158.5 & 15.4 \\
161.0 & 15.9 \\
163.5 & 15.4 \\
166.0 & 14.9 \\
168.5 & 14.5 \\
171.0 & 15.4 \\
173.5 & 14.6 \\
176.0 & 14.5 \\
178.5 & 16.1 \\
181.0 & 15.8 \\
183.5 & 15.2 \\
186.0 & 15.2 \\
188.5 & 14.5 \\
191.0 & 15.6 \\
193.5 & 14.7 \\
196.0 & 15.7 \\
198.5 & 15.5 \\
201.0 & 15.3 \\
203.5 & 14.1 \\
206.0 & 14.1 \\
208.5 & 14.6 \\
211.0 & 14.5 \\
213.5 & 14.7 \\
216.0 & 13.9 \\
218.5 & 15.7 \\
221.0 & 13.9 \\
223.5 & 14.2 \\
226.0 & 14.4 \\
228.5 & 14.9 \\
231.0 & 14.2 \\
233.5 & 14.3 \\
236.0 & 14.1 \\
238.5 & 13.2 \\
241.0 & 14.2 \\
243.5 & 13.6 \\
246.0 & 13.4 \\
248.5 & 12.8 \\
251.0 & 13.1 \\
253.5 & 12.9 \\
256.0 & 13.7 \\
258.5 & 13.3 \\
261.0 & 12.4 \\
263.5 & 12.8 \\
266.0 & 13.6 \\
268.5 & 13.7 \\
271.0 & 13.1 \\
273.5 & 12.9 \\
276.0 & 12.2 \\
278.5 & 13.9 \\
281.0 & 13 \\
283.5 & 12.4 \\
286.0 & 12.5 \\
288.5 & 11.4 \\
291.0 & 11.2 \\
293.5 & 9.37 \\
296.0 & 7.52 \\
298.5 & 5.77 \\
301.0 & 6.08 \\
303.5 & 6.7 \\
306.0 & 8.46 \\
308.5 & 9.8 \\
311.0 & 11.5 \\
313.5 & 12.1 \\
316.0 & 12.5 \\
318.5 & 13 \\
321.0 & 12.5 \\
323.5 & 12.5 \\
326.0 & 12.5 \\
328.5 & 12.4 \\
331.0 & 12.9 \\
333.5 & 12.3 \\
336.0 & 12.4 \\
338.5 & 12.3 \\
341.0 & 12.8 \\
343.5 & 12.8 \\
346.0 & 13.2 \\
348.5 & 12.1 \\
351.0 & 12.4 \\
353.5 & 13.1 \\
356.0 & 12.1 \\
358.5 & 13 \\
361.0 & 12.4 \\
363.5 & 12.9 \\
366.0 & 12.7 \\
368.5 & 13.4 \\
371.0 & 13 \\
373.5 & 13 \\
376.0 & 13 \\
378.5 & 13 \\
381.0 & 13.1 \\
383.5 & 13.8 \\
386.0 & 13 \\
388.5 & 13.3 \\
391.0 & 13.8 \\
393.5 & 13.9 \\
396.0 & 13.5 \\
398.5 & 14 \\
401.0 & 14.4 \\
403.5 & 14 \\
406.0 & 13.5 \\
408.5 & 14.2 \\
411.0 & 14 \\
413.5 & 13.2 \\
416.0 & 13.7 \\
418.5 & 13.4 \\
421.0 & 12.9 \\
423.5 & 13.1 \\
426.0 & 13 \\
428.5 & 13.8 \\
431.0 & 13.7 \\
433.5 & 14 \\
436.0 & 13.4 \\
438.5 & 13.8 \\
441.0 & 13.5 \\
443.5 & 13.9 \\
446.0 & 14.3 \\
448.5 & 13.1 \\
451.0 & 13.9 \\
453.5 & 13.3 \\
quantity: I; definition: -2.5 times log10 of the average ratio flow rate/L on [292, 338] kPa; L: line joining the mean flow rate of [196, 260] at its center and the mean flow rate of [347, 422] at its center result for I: 0.273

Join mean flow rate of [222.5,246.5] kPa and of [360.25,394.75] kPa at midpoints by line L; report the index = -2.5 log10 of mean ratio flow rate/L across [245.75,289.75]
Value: 0.07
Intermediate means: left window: 14.1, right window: 13.2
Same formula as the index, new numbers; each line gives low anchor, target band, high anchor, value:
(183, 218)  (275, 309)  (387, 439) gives 0.39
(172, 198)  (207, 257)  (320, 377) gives 0.04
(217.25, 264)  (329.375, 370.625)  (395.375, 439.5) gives 0.08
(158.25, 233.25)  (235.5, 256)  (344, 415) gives 0.08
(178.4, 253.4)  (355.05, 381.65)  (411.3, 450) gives 0.08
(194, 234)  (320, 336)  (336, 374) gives 0.05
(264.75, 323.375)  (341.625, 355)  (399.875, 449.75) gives -0.05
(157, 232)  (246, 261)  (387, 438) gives 0.11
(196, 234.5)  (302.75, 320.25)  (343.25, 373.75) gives 0.24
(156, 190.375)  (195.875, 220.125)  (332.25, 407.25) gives 0.01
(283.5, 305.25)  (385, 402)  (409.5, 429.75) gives -0.10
